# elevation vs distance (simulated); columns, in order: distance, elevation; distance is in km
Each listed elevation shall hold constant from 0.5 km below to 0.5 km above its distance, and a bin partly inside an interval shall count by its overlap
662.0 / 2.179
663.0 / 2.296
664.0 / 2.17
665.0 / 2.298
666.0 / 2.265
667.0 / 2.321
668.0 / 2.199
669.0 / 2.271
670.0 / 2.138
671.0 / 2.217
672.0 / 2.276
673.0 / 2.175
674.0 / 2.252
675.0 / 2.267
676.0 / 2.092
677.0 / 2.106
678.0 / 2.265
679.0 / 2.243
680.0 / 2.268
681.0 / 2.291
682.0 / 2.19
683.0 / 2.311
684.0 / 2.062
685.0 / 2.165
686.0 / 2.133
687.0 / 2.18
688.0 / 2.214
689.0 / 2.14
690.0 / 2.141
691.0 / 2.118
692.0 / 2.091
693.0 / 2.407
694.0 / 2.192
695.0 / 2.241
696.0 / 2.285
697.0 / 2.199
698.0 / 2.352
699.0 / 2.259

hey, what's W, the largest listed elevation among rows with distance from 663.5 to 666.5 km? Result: 2.298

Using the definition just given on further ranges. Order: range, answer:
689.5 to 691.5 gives 2.141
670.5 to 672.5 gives 2.276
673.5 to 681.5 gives 2.291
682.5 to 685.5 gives 2.311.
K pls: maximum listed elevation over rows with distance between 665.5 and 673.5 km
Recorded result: 2.321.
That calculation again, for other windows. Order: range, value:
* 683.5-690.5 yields 2.214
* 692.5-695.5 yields 2.407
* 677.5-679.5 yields 2.265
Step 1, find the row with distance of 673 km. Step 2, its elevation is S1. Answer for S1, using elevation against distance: 2.175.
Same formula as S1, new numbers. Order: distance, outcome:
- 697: 2.199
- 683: 2.311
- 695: 2.241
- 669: 2.271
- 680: 2.268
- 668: 2.199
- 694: 2.192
